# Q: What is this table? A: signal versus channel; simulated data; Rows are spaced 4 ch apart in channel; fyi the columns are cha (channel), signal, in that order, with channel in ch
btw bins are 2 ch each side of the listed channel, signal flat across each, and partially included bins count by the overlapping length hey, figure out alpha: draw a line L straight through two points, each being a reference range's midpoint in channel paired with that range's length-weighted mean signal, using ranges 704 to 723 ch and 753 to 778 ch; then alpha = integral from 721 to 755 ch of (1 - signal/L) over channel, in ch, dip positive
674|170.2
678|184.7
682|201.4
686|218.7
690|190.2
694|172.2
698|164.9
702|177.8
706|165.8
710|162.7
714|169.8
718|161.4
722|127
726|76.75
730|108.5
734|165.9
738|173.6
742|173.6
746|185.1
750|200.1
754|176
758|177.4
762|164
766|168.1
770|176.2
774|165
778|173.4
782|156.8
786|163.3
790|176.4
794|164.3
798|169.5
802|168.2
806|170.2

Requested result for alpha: 2.2 ch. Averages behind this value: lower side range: 159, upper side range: 171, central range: 154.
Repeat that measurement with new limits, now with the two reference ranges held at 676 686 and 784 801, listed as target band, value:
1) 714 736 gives 6.5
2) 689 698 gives 0.8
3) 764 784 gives 0.6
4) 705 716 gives 1.4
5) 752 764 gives 0.3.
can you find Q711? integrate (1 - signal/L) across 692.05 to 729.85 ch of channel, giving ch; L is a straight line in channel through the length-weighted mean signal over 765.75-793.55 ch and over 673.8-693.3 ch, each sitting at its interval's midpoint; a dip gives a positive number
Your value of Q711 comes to 7.3 ch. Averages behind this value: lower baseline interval 194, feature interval 151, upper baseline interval 168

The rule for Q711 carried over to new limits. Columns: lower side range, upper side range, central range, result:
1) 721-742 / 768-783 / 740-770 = -5.0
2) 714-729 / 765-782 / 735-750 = -3.7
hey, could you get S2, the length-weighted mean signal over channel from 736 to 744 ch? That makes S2 174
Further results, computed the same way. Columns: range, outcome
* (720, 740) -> 130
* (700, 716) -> 169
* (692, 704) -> 172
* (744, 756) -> 187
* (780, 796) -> 165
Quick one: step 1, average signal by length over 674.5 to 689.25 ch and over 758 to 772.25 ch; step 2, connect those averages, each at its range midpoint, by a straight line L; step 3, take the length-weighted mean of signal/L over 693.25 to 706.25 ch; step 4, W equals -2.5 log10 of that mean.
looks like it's 0.13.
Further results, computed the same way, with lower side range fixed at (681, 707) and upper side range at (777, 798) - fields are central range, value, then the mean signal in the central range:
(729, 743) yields 0.12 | 157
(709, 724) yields 0.17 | 155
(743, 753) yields -0.09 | 189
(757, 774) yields 0.00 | 170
